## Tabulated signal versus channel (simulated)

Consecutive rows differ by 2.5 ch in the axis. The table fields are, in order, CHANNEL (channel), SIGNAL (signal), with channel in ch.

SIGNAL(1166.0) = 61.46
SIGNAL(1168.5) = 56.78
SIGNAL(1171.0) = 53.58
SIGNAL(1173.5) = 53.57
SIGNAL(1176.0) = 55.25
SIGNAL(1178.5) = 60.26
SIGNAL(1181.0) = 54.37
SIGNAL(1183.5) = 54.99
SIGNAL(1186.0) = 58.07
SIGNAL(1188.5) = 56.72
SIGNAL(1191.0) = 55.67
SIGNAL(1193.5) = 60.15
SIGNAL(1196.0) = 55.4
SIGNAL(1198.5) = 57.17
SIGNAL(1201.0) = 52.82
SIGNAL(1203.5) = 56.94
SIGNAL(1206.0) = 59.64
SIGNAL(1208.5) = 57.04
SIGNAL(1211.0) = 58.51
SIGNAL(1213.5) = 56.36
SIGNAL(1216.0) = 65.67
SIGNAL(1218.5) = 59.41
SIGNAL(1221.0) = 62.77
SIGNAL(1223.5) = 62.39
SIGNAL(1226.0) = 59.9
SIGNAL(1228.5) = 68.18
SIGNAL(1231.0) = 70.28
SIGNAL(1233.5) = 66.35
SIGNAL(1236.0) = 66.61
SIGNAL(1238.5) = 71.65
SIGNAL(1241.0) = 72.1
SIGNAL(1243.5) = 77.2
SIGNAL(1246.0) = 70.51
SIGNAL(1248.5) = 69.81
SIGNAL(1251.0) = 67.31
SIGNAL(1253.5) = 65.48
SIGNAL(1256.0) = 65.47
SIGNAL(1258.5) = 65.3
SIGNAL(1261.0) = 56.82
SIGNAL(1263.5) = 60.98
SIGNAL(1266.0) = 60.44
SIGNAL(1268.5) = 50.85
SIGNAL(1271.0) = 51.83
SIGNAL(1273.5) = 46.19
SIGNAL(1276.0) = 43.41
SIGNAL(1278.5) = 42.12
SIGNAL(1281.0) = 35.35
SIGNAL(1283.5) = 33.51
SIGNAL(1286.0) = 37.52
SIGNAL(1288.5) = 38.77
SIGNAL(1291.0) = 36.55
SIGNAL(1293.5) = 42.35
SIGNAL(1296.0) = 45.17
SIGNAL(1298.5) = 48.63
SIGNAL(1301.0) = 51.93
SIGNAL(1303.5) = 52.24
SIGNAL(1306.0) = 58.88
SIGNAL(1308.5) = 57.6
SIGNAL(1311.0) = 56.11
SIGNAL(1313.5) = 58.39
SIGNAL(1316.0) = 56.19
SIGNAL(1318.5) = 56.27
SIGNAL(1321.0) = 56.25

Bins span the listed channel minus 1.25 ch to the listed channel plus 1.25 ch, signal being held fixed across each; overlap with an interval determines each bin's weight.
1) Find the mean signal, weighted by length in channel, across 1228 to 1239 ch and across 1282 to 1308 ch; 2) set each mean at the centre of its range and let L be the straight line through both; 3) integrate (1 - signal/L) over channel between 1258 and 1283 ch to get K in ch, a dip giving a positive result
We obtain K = 1.93 ch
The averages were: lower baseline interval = 68.4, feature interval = 50.4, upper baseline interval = 44.8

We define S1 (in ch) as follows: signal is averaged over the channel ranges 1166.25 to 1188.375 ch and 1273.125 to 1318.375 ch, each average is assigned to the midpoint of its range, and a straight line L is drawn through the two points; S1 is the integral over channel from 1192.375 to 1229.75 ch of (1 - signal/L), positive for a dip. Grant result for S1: -4.19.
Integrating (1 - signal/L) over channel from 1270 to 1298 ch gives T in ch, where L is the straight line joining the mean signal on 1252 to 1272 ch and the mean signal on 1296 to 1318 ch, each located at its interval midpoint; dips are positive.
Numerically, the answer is 7.8 ch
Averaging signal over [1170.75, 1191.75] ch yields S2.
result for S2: 55.9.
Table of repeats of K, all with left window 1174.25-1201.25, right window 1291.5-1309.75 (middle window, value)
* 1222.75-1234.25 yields -2.4 ch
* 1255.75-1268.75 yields -1.9 ch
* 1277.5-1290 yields 3.4 ch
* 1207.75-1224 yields -1.6 ch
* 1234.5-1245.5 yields -3.7 ch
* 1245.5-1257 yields -3.1 ch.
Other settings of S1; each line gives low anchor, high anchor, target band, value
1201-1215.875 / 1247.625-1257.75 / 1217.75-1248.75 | -2.2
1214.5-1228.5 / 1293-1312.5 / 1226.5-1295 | 1.3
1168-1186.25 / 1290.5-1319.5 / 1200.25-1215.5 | -0.7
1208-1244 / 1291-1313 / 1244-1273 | -1.6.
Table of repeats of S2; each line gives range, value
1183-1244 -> 61.6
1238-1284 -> 58.4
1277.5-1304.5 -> 42.1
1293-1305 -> 48.6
